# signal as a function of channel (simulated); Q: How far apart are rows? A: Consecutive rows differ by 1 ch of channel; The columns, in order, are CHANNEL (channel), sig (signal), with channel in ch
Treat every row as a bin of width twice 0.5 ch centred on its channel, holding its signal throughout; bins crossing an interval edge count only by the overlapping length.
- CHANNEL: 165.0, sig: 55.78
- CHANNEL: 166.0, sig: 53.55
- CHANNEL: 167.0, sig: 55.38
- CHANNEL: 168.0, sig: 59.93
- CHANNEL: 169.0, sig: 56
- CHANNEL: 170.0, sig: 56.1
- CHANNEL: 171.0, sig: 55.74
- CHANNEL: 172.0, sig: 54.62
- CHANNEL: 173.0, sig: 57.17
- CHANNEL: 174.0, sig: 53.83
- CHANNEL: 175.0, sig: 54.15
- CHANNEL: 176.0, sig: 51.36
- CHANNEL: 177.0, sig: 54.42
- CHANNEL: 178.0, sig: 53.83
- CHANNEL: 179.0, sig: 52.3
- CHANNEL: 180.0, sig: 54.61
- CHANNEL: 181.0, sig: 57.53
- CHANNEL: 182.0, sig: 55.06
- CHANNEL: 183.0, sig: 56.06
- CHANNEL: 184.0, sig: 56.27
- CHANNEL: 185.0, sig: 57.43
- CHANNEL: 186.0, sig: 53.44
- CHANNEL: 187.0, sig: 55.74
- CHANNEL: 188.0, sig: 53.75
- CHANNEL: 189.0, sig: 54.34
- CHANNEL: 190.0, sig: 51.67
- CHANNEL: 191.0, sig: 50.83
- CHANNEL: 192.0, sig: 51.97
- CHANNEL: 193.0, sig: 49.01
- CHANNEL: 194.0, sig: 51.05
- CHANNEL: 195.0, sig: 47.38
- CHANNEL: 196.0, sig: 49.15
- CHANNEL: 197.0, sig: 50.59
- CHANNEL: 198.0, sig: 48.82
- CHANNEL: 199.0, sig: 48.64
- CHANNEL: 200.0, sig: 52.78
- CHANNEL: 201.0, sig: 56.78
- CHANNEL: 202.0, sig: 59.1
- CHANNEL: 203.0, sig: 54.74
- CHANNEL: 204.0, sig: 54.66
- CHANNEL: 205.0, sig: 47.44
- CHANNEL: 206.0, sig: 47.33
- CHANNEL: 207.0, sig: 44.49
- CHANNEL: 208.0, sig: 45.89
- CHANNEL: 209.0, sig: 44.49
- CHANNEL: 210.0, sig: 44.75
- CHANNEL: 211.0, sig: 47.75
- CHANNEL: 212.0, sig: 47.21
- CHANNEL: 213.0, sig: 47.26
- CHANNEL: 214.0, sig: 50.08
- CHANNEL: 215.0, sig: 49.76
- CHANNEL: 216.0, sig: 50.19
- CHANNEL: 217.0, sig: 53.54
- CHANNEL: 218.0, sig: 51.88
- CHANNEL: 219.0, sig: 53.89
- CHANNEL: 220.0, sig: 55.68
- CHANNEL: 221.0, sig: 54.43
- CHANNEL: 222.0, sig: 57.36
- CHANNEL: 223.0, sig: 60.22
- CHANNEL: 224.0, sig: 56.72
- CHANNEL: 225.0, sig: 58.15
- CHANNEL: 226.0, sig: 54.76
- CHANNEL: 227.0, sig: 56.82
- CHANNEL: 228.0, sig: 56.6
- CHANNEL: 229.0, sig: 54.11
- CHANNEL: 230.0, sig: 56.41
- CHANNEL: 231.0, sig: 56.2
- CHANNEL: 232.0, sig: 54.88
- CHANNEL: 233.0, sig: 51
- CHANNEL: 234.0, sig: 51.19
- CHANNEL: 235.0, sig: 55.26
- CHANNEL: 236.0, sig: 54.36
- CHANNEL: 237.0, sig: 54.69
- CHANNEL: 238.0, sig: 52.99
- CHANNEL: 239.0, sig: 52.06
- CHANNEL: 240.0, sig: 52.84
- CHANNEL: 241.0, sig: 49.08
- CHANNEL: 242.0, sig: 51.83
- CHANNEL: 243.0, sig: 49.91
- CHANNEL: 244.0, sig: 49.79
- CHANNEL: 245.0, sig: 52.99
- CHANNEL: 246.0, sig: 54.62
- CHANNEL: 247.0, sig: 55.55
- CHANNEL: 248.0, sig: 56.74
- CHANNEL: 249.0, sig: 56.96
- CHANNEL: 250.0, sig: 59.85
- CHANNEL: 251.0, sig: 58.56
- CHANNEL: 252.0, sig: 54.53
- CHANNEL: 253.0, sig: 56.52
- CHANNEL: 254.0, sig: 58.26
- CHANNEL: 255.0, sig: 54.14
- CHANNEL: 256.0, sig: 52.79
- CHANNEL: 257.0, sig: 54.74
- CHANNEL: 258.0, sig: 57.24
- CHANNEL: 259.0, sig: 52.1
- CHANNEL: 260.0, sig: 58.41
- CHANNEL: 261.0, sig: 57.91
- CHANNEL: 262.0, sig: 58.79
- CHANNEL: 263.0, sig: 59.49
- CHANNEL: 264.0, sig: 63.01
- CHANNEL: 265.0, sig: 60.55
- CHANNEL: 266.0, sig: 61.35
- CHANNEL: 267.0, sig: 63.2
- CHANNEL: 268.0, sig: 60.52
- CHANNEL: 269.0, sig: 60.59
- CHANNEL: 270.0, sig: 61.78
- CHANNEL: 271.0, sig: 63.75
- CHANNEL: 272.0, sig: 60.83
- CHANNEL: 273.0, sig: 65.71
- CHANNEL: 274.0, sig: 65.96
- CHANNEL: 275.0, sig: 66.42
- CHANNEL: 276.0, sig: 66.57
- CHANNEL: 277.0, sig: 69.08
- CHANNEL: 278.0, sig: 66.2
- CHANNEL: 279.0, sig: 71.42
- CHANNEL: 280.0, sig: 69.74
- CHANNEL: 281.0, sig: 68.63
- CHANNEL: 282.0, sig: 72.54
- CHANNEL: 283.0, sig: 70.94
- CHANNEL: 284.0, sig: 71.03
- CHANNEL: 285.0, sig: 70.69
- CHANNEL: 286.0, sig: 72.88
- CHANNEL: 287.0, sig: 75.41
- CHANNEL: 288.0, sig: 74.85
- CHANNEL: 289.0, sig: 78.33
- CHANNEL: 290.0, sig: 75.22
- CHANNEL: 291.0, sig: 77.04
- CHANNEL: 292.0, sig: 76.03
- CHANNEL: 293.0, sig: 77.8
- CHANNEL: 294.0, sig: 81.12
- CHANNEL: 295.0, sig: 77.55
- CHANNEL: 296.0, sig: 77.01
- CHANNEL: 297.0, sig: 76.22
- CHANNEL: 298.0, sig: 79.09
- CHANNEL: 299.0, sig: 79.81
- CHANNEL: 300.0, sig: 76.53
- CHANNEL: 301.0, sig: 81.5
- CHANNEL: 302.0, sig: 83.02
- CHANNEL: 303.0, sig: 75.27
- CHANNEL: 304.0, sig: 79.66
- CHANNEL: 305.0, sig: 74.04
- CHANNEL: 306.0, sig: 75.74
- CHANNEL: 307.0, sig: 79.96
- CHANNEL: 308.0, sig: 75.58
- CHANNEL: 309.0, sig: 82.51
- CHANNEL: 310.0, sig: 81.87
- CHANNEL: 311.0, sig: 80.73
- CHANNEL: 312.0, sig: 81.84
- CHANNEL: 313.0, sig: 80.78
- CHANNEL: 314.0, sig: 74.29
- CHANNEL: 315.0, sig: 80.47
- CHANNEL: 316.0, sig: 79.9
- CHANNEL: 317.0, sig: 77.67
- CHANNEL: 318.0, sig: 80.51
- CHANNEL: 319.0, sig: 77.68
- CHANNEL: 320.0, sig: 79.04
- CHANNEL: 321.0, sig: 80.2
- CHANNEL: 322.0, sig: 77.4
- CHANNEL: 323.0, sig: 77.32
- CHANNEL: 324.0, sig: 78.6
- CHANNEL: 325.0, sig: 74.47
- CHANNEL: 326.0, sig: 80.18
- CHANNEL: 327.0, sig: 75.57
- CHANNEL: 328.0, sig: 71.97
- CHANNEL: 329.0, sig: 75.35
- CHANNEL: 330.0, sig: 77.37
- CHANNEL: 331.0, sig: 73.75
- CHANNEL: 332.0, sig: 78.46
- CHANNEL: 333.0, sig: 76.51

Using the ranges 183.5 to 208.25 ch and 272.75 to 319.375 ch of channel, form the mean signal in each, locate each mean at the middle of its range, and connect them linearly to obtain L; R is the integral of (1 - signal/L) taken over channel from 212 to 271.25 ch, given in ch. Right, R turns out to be 6.7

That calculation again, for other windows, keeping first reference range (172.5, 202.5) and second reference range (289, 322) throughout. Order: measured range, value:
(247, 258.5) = 1.9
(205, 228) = 3.1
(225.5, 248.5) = 3.7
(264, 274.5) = 1.2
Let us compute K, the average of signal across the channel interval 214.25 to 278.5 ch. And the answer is 56.9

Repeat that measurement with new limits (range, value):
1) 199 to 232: 52.5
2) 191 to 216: 49.7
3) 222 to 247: 54.2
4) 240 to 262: 54.9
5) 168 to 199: 53.5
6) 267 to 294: 69.7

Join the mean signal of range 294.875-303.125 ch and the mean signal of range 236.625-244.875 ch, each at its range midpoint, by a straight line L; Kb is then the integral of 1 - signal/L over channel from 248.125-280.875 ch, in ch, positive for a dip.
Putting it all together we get 0.9 ch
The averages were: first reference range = 51.7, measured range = 60.9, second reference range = 78.6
